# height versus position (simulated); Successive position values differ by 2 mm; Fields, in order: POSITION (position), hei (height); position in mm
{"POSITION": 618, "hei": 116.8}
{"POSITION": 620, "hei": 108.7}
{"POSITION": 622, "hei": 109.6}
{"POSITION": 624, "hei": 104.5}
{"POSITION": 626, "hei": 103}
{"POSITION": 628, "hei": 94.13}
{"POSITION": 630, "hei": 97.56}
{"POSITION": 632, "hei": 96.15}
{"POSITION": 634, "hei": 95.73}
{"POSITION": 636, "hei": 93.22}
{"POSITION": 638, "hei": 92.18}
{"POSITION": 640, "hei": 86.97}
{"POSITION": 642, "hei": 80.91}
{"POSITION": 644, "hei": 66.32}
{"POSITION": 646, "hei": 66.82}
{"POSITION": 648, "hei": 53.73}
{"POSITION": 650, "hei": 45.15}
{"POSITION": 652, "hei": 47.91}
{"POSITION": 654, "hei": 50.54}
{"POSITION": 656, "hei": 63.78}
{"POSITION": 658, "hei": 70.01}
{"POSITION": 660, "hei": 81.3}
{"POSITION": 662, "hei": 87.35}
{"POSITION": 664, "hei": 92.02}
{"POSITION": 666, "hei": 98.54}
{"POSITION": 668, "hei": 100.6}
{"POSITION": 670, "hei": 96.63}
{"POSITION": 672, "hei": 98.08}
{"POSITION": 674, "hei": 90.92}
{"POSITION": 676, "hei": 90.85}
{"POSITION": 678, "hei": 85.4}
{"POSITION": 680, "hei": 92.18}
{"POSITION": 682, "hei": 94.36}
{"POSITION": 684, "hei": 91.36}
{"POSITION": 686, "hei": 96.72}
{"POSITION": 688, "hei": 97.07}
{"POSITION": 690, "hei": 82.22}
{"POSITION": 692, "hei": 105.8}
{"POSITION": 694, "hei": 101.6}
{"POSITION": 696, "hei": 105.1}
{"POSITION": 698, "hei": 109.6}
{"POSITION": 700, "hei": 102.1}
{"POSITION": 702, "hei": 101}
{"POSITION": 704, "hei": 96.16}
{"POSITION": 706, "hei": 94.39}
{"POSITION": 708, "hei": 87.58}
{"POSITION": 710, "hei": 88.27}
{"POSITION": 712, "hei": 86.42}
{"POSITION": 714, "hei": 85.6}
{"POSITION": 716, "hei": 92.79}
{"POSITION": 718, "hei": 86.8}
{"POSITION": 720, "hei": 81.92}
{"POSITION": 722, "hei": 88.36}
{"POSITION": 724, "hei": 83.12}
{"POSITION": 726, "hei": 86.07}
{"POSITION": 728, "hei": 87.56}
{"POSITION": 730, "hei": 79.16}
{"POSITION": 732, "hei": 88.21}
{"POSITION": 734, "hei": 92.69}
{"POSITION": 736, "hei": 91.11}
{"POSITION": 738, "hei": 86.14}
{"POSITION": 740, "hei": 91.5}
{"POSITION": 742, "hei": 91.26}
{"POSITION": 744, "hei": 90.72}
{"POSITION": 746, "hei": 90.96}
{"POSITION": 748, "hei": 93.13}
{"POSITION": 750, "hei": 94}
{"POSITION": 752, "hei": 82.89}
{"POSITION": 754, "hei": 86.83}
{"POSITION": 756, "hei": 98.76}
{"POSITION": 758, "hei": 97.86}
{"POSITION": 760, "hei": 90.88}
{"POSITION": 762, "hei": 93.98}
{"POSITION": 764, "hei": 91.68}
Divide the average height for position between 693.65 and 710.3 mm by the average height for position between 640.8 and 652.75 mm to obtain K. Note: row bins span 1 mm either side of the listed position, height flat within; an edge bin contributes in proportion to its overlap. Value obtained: 1.6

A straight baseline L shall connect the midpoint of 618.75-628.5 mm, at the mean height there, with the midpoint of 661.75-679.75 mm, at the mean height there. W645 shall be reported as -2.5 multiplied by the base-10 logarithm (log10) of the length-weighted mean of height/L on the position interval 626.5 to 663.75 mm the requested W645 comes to 0.286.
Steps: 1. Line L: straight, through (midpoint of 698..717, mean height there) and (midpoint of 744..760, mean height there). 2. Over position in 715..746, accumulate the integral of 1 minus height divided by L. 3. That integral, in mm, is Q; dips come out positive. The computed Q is 1.6 mm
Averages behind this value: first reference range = 93.6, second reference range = 91.9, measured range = 87.9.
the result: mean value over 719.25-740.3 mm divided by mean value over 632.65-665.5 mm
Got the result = 1.2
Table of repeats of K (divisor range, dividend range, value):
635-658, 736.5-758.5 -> 1.34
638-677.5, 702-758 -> 1.15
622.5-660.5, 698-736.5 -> 1.14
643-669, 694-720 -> 1.33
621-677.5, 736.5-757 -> 1.08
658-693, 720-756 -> 0.96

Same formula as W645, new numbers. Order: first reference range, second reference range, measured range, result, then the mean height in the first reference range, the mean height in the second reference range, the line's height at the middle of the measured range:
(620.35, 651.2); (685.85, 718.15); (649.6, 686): 0.10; 86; 95.4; 90.5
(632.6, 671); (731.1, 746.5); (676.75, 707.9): -0.16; 77.5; 90.3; 83.5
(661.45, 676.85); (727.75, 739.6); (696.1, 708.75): -0.09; 94.6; 87.7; 91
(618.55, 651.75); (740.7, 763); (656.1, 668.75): 0.02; 86.7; 91.9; 87.9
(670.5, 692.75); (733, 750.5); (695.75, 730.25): 0.01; 93.1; 91.2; 92.1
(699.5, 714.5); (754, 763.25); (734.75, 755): 0.05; 92.6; 94.3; 93.9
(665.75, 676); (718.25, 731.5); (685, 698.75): -0.09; 96.2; 84.6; 91.7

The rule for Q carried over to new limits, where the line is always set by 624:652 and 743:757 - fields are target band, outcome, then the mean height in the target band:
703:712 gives -0.4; 91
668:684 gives -1.5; 93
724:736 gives 0.4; 86.8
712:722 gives 0.2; 86.9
